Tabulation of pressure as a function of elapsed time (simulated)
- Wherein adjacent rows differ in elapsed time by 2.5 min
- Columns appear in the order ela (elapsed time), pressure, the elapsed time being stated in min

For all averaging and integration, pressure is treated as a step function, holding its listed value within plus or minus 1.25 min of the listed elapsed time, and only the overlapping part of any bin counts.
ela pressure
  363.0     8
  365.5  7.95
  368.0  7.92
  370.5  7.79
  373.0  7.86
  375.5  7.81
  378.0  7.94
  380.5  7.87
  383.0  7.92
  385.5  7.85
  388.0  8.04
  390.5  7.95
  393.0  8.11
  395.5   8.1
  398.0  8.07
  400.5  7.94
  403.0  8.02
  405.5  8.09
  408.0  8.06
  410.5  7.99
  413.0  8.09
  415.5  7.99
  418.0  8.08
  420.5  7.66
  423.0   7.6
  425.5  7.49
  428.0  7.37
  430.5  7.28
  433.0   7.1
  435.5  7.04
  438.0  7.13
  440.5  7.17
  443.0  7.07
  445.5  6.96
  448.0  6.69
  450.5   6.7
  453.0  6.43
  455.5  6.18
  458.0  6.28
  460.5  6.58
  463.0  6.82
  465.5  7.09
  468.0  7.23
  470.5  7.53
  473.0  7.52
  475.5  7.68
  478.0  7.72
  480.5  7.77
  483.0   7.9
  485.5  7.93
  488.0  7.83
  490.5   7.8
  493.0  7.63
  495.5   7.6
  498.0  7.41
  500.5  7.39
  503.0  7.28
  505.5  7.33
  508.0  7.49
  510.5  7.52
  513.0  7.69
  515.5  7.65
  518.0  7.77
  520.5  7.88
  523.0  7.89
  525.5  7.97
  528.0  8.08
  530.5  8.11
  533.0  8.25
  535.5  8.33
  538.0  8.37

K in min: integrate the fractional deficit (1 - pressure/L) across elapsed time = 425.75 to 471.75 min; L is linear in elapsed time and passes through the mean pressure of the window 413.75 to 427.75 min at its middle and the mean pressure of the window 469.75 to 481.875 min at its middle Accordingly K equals 4.55 min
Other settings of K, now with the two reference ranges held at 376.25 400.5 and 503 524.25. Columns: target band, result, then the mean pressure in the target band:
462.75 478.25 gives 0.7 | 7.38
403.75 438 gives 1.0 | 7.66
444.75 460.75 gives 2.6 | 6.53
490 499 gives 0.1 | 7.6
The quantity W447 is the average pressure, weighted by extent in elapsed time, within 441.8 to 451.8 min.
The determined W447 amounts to 6.85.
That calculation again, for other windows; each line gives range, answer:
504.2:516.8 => 7.54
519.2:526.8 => 7.91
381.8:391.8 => 7.94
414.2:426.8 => 7.76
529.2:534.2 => 8.18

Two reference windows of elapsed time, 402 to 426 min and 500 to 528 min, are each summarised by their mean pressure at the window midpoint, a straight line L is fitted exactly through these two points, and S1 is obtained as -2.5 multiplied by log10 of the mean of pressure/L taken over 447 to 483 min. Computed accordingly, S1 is 0.11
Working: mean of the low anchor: 7.92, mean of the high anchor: 7.65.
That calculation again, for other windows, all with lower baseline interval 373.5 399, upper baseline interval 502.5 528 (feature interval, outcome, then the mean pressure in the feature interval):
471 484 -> 0.01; 7.7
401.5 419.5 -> -0.02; 8.04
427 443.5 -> 0.10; 7.17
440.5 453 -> 0.15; 6.84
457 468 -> 0.15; 6.76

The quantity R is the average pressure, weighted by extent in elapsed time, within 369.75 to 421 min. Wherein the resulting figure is 7.97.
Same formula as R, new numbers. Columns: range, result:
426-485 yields 7.11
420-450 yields 7.19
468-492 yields 7.71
